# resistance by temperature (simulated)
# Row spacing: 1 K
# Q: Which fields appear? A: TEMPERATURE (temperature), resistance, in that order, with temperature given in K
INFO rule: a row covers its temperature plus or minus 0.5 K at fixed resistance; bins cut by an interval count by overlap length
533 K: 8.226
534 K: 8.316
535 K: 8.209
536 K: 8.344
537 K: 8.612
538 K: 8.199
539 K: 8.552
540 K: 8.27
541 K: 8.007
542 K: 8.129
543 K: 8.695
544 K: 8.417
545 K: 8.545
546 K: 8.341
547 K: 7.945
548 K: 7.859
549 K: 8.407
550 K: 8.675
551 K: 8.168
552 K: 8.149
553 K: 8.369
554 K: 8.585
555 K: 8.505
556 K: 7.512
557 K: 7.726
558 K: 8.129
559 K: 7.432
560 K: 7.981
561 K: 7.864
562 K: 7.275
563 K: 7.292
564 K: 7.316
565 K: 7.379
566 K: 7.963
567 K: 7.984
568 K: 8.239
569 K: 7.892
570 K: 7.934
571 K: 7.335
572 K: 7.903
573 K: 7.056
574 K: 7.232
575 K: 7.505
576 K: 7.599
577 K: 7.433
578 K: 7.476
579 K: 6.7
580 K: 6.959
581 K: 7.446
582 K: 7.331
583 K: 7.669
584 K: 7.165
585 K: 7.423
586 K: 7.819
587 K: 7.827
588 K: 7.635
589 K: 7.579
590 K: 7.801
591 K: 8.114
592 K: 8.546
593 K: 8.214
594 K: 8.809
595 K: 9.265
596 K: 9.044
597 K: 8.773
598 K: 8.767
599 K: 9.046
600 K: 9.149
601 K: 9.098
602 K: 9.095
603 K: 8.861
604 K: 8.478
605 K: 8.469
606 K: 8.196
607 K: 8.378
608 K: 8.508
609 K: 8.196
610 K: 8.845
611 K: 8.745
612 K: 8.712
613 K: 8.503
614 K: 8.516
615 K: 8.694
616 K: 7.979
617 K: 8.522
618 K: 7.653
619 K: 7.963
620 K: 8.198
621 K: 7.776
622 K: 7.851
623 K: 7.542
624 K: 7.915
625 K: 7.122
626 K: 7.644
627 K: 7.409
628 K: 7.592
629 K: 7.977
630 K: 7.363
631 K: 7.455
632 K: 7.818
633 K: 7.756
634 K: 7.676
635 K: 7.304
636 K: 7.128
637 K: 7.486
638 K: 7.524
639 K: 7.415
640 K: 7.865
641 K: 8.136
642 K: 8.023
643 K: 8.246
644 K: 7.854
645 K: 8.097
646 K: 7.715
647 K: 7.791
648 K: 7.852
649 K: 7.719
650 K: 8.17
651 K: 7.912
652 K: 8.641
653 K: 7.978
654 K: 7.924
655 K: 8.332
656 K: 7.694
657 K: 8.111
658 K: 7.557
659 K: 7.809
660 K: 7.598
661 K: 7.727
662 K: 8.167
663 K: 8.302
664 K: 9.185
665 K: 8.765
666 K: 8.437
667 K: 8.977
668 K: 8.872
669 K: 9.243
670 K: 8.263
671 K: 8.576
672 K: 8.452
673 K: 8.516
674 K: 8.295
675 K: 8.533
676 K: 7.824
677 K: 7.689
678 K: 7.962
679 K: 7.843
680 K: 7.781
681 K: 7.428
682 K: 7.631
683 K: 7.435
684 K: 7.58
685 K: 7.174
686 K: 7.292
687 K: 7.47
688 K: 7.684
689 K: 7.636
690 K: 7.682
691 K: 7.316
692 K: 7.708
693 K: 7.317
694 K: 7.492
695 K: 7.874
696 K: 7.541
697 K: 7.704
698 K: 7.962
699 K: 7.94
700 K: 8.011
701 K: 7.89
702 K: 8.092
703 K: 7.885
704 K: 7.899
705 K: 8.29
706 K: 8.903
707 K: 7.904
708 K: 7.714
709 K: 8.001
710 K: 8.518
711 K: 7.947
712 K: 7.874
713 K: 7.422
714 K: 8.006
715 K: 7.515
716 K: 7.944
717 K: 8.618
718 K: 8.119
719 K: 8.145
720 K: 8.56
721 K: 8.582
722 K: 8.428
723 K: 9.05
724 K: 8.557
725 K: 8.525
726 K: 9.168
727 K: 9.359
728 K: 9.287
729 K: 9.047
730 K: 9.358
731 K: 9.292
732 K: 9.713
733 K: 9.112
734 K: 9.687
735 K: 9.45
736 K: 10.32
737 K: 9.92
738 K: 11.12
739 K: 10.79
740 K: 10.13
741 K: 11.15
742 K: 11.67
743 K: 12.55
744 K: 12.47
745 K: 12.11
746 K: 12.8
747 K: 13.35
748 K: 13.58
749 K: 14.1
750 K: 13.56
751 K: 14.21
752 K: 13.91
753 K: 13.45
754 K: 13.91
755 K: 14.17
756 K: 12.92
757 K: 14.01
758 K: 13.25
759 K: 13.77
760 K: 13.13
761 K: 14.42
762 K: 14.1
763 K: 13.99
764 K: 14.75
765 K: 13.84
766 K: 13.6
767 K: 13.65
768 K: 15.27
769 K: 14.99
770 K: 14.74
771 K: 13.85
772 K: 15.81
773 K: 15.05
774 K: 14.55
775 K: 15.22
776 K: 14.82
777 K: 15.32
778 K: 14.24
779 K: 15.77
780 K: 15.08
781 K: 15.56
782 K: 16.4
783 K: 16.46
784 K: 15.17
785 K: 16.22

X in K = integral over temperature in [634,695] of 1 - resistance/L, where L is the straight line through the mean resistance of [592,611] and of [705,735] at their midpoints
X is 5.03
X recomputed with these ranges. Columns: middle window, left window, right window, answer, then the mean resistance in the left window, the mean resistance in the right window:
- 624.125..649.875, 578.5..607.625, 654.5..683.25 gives 1.6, 8.2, 8.18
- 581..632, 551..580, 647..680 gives -1.7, 7.7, 8.2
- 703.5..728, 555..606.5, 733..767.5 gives 7.2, 7.94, 12.7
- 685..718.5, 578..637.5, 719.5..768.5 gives 8.7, 8.05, 11.7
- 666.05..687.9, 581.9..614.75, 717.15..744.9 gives 2.7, 8.4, 9.71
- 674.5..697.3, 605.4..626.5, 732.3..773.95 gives 6.4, 8.17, 13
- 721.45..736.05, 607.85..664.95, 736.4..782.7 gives 3.7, 7.95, 13.7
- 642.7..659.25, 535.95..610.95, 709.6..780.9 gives 3.0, 8.07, 11.8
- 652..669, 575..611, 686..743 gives 0.3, 8.16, 8.6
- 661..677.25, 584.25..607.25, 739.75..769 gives 3.4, 8.44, 13.4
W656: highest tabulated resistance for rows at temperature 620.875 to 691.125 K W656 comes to 9.243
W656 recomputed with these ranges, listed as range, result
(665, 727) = 9.359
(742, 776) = 15.81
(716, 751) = 14.21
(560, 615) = 9.265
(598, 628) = 9.149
